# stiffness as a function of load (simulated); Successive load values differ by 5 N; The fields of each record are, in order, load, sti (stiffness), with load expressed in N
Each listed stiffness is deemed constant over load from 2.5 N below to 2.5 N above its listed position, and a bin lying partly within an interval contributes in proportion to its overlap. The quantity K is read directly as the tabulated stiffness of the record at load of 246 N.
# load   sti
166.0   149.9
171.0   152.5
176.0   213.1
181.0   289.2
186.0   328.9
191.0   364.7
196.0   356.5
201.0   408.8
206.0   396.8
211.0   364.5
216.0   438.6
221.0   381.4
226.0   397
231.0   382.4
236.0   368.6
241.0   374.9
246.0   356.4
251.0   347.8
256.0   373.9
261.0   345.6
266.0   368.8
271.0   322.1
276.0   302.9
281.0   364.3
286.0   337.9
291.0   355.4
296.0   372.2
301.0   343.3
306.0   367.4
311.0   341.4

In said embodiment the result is 356.4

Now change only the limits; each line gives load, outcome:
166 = 149.9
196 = 356.5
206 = 396.8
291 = 355.4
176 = 213.1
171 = 152.5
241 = 374.9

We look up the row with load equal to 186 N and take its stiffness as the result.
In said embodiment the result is 328.9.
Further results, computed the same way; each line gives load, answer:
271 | 322.1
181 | 289.2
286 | 337.9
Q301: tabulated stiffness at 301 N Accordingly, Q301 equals 343.3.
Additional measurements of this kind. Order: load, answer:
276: 302.9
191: 364.7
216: 438.6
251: 347.8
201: 408.8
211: 364.5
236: 368.6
